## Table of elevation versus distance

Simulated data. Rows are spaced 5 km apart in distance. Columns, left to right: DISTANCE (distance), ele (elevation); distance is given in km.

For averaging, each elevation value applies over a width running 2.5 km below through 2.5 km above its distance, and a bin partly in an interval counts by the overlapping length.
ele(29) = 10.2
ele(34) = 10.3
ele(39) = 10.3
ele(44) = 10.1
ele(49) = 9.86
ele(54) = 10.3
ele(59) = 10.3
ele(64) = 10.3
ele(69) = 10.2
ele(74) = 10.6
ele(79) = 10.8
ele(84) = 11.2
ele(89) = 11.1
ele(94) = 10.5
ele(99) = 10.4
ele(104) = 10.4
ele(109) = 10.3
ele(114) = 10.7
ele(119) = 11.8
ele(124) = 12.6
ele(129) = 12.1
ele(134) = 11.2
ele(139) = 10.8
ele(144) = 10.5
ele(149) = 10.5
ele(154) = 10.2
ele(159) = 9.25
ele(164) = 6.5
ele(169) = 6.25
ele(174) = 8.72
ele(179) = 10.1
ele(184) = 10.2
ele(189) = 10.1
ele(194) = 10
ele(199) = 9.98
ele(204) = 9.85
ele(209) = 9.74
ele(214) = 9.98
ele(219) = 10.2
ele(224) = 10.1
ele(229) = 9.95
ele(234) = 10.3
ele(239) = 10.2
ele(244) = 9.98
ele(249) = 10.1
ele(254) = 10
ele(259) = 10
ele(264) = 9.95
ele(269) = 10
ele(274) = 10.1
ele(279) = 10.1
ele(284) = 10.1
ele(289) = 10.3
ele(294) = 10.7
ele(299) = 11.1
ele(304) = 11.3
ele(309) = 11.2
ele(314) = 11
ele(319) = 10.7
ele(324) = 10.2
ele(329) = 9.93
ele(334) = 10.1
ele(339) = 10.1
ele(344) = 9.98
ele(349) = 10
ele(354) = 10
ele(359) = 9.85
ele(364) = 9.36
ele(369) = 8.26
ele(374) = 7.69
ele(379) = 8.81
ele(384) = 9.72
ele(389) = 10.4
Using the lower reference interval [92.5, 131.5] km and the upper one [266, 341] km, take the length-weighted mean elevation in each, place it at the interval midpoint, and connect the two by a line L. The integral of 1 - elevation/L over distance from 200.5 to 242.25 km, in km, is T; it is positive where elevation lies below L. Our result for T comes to 2.7 km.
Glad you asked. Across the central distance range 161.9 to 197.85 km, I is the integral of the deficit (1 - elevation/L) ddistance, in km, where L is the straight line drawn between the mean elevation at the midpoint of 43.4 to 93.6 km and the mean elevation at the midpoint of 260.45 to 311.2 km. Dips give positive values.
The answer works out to 5.4 km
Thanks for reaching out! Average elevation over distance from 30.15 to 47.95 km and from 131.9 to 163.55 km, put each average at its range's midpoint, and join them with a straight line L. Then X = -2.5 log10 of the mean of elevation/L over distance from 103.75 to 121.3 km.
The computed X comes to -0.070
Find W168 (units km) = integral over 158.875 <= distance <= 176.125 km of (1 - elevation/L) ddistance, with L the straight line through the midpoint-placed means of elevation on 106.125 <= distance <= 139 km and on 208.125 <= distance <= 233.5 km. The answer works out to 5.33 km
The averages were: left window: 11.4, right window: 10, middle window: 7.44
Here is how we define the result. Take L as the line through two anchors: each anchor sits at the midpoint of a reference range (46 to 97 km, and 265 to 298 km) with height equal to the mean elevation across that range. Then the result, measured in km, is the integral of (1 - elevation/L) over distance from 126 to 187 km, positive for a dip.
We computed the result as 4.0 km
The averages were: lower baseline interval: 10.5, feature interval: 9.72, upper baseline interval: 10.2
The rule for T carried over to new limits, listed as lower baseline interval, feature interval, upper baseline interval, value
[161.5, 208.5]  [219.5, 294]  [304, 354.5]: -2.8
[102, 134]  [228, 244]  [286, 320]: 1.3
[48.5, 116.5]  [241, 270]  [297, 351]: 1.4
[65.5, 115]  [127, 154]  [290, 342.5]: -0.8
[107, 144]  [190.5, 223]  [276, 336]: 3.0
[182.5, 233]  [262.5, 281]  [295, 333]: 0.7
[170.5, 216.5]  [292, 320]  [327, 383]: -4.3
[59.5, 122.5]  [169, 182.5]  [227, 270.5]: 1.9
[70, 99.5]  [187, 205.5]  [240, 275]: 0.5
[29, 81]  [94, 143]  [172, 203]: -4.9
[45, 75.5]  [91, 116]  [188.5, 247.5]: -0.7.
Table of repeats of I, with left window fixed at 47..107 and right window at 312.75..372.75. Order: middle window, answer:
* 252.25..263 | 0.1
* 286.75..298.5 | -0.7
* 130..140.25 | -0.8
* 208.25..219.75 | 0.2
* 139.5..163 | 0.9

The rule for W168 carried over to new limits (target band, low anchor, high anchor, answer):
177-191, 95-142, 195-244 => 0.4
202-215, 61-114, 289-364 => 0.8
